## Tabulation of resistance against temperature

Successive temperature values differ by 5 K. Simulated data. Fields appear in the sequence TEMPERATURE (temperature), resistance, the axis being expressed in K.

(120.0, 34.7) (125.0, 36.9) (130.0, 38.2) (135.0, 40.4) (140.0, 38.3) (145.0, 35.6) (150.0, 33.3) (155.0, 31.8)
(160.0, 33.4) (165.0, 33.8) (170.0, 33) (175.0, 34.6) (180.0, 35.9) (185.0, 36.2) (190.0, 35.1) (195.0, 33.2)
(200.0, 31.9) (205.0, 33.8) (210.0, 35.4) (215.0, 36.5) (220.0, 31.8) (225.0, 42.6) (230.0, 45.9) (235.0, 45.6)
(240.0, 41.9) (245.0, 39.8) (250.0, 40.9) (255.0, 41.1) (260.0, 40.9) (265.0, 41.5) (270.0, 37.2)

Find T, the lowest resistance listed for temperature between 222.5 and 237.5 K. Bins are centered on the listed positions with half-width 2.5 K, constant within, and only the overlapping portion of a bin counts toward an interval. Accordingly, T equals 42.6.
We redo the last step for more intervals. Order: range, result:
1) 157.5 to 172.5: 33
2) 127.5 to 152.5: 33.3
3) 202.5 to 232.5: 31.8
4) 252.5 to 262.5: 40.9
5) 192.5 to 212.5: 31.9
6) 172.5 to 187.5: 34.6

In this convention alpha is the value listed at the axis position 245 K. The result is 39.8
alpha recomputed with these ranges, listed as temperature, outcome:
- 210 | 35.4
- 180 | 35.9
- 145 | 35.6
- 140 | 38.3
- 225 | 42.6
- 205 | 33.8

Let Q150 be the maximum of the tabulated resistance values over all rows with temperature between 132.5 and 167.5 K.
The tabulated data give 40.4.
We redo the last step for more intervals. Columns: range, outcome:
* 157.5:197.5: 36.2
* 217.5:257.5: 45.9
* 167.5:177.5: 34.6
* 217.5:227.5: 42.6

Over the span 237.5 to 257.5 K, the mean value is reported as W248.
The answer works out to 40.9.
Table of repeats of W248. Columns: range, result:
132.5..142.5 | 39.4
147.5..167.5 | 33.1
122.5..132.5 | 37.5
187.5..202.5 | 33.4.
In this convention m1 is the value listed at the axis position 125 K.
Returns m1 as 36.9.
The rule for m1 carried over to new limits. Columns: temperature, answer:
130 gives 38.2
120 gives 34.7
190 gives 35.1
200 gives 31.9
